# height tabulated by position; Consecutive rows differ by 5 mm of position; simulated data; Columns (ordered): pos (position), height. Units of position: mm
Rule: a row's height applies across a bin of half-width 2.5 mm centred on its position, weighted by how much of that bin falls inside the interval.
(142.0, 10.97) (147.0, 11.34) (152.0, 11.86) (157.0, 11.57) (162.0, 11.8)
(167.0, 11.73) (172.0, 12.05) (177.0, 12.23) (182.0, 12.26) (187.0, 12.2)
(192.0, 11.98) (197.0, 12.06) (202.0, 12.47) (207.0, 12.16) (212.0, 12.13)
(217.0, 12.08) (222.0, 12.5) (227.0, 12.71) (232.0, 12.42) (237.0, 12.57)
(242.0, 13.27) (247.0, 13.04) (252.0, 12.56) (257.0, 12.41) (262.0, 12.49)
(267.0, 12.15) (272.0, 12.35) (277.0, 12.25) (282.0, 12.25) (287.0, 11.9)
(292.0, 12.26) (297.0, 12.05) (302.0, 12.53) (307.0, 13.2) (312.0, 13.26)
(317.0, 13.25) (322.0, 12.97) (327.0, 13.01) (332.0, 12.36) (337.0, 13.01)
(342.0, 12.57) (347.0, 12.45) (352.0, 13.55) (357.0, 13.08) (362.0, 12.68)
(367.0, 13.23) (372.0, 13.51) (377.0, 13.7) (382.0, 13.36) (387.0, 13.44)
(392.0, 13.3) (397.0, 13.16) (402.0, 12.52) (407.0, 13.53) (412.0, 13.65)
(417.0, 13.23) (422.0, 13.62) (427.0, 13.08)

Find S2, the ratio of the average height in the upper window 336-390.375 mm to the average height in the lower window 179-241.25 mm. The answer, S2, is 1.1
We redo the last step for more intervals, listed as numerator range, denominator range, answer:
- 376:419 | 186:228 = 1.09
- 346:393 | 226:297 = 1.06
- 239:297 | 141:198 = 1.05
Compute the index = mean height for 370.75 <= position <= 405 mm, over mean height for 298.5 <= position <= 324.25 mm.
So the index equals 1.0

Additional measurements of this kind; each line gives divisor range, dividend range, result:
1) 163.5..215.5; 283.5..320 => 1.04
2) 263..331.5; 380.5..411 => 1.05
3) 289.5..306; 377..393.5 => 1.09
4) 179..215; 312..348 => 1.06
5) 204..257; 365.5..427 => 1.06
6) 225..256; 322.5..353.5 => 1.01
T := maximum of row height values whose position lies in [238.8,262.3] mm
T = 13.27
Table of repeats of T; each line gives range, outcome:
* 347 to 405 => 13.7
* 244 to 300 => 13.04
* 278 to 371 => 13.55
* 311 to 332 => 13.26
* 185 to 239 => 12.71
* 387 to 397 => 13.44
